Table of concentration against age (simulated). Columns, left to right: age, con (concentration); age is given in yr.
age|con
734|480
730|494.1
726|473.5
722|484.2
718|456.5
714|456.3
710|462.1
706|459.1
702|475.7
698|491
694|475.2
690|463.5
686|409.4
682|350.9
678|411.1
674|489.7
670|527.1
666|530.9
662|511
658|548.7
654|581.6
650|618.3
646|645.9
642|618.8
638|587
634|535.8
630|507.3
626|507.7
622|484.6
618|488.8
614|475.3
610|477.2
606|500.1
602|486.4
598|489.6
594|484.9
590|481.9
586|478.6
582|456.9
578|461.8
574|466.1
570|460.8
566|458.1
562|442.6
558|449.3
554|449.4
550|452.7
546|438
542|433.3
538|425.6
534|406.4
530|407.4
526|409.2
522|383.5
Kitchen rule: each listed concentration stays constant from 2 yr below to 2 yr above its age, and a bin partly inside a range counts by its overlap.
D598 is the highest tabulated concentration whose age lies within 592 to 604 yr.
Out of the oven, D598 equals 489.6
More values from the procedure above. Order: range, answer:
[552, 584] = 466.1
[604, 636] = 535.8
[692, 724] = 491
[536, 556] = 452.7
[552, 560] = 449.4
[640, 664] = 645.9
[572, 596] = 484.9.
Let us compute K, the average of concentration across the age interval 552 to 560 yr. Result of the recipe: 449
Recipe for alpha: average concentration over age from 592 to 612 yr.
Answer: 488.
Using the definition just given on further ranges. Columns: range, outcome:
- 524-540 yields 412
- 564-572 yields 459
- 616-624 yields 487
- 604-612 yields 489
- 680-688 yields 380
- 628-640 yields 543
